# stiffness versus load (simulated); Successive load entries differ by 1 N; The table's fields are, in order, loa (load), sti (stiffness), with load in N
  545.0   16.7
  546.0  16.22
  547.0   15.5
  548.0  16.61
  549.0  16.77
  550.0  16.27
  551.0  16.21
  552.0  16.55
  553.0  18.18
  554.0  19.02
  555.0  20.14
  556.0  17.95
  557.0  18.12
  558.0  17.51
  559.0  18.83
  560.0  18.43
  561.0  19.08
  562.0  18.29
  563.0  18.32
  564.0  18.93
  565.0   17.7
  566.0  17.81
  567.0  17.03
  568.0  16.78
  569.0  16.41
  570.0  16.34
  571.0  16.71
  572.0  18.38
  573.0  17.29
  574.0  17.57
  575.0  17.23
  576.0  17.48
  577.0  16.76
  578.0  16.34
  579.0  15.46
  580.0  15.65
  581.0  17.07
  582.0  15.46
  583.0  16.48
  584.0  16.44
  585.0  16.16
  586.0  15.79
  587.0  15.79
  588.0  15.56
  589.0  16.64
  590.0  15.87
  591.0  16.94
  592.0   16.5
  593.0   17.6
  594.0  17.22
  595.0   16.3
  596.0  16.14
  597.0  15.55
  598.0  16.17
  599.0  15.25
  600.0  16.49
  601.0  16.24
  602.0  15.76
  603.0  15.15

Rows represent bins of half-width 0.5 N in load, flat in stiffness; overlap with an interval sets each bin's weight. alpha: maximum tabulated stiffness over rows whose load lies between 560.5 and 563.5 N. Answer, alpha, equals 19.08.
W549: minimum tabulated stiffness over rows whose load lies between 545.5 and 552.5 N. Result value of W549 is 15.5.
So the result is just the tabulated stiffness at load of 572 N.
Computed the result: 18.38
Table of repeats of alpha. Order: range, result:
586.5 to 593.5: 17.6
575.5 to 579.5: 17.48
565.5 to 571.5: 17.81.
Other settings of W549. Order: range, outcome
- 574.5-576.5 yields 17.23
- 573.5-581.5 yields 15.46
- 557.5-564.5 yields 17.51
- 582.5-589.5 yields 15.56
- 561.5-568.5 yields 16.78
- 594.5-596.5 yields 16.14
